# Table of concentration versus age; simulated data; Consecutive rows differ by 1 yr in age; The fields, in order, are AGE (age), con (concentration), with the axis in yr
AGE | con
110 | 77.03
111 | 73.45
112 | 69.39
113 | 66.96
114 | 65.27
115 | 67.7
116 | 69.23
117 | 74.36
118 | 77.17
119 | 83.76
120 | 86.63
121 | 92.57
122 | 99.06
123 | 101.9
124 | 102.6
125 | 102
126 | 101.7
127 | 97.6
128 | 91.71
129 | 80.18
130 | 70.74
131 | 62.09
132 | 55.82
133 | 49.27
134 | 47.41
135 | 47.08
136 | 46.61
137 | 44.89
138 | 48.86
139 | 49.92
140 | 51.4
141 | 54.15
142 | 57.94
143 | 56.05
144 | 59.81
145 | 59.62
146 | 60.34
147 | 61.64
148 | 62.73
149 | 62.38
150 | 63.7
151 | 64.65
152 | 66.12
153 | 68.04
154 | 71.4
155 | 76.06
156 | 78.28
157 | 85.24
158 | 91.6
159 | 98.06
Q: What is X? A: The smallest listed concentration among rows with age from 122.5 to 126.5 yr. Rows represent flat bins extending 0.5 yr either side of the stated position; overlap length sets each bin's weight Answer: 101.7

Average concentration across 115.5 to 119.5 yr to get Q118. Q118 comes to 76.1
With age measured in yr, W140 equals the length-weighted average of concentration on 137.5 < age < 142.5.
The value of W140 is 52.5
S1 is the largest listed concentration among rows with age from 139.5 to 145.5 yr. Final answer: 59.81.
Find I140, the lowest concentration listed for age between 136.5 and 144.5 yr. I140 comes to 44.89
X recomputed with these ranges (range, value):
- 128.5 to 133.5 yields 49.27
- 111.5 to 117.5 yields 65.27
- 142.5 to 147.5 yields 56.05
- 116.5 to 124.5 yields 74.36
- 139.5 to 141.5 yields 51.4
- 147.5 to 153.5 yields 62.38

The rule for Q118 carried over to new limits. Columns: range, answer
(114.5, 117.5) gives 70.4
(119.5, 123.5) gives 95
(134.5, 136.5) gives 46.8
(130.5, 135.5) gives 52.3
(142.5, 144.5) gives 57.9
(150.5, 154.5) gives 67.6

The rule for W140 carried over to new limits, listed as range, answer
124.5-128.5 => 98.3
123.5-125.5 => 102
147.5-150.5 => 62.9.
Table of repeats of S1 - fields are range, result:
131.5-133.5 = 55.82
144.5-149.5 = 62.73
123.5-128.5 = 102.6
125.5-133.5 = 101.7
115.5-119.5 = 83.76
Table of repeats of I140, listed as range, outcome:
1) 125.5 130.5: 70.74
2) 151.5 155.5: 66.12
